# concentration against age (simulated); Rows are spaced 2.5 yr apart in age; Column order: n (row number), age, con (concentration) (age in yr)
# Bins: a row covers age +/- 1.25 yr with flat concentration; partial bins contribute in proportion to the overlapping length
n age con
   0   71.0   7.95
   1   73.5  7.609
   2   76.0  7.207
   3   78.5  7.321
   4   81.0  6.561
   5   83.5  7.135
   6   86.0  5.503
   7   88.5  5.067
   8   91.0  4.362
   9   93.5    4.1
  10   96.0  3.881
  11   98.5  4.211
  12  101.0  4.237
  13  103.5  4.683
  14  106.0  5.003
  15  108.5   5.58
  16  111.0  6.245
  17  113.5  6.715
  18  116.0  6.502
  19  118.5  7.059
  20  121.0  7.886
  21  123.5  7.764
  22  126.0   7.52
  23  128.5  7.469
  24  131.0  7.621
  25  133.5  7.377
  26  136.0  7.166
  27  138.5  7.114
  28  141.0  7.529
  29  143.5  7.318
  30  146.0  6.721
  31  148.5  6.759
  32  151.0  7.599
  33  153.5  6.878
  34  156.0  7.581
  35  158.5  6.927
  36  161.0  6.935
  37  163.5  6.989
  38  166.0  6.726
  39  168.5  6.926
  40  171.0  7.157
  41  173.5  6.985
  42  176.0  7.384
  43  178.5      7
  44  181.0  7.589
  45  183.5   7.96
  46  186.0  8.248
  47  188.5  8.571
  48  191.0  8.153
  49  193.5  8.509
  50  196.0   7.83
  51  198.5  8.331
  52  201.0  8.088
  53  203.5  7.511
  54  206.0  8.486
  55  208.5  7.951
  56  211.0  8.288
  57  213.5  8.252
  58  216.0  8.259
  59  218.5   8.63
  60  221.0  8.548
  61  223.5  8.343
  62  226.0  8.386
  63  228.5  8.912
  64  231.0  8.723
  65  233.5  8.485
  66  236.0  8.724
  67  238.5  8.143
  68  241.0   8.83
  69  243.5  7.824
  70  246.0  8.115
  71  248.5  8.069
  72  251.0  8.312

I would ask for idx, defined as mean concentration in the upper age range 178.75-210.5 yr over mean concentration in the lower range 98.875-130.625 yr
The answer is 1.3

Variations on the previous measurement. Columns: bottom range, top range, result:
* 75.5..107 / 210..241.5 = 1.61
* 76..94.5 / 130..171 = 1.22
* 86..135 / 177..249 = 1.38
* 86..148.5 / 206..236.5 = 1.36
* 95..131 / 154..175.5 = 1.15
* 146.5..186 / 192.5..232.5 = 1.16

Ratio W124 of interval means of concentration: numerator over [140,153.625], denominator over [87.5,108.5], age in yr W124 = 1.6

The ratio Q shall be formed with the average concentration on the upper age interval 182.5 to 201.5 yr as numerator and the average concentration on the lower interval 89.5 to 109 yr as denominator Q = 1.8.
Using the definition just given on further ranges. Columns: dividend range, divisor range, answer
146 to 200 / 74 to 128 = 1.25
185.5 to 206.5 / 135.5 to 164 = 1.15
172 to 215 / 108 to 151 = 1.12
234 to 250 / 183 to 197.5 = 1.01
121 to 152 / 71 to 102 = 1.29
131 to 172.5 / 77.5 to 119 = 1.29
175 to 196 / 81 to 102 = 1.61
